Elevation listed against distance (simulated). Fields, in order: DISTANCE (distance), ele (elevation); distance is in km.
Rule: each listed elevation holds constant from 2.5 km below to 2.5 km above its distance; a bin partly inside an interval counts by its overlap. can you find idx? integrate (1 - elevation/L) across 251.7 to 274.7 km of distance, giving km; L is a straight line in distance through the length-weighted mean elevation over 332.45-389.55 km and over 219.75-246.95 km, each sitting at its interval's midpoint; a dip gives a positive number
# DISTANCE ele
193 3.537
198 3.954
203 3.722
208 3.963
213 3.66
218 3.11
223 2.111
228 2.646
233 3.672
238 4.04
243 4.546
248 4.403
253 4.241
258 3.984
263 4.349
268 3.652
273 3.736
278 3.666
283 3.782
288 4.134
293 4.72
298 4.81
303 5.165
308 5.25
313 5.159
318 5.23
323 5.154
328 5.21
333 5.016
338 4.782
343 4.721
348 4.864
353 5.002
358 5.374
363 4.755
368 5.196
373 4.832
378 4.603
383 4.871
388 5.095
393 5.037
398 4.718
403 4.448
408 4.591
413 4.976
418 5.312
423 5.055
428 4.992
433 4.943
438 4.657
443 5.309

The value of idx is -1.2 km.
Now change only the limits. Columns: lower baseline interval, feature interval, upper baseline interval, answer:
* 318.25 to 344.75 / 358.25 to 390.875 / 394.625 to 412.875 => -0.87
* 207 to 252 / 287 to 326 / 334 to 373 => -4.86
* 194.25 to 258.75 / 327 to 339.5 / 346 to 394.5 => -0.98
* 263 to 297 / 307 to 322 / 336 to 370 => -2.50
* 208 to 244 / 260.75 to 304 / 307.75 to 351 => 1.04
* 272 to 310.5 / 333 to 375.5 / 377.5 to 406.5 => -2.57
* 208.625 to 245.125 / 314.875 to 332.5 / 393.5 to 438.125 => -4.29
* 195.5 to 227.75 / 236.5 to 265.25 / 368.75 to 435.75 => -4.61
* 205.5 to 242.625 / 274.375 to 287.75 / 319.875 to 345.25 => 1.37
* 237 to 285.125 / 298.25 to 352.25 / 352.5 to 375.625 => -4.56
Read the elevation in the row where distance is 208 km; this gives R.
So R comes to 3.963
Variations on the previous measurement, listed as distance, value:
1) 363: 4.755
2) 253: 4.241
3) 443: 5.309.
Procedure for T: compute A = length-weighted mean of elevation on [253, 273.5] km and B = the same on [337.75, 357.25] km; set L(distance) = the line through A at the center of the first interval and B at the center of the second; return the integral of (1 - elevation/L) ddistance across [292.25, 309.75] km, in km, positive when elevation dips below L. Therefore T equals -2.4 km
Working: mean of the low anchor 3.99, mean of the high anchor 4.9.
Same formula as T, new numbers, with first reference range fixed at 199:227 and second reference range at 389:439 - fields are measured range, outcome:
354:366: -1.62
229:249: -2.92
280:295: -1.07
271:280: 0.24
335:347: -1.28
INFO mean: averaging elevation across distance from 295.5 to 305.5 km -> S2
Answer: 4.99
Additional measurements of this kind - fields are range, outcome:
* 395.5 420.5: 4.81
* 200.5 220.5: 3.61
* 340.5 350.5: 4.79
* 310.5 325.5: 5.18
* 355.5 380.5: 4.95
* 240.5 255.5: 4.4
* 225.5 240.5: 3.45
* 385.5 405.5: 4.82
